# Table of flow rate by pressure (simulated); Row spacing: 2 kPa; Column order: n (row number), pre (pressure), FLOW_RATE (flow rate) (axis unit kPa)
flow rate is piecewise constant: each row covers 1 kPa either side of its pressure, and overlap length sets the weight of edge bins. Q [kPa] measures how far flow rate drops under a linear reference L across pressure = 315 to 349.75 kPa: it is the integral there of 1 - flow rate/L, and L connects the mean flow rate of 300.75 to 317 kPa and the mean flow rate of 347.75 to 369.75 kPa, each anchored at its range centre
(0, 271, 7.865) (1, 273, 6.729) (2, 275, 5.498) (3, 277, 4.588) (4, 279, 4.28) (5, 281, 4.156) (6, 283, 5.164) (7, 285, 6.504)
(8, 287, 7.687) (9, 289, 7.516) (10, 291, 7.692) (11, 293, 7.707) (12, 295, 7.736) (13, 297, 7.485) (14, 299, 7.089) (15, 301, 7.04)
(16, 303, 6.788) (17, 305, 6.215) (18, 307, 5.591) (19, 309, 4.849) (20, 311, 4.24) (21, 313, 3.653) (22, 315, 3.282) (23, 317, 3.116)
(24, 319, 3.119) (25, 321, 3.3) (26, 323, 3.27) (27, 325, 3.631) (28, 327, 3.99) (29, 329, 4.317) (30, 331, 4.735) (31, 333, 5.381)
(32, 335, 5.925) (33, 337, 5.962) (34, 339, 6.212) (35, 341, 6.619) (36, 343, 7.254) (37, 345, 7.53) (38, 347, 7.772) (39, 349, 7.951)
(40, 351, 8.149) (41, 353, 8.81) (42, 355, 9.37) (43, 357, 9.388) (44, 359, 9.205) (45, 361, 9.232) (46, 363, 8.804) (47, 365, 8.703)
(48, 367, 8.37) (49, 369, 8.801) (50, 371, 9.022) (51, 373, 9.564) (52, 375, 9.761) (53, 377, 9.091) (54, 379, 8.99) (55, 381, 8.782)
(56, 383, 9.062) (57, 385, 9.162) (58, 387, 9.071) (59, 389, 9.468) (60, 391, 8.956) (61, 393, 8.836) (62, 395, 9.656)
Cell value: 8.61 kPa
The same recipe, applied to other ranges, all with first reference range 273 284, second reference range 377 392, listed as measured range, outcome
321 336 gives 5.5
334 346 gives 1.2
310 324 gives 6.5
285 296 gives -4.4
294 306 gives -2.7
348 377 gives -2.6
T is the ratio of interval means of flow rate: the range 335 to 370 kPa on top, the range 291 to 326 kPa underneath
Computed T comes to 1.5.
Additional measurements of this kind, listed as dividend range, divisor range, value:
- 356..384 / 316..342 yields 1.98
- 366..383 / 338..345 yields 1.33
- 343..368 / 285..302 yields 1.15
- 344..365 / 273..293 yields 1.43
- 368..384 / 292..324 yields 1.73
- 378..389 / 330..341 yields 1.58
